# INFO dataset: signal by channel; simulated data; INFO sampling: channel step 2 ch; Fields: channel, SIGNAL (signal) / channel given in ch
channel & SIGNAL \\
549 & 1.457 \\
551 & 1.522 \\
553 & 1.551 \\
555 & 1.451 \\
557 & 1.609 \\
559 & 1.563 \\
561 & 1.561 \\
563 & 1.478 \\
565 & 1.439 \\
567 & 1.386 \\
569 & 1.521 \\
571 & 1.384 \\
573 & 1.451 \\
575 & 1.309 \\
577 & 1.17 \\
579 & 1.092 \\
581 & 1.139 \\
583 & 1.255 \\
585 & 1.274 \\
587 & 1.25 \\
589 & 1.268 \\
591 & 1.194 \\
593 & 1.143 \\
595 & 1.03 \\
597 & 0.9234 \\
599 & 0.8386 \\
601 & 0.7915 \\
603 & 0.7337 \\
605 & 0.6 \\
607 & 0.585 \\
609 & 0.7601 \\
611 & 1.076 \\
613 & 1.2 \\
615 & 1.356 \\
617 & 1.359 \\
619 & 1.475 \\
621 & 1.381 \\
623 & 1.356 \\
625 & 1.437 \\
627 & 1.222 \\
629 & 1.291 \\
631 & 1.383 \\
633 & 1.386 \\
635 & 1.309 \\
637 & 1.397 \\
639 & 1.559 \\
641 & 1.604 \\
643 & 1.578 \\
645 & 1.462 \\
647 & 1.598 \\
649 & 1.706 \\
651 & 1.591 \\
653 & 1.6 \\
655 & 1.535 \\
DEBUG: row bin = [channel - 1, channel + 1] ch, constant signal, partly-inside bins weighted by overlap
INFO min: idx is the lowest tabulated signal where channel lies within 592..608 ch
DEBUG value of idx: 0.585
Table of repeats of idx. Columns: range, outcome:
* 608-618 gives 0.7601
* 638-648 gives 1.462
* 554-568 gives 1.386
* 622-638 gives 1.222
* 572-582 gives 1.092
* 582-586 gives 1.255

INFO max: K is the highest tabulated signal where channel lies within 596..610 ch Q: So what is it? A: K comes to 0.9234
